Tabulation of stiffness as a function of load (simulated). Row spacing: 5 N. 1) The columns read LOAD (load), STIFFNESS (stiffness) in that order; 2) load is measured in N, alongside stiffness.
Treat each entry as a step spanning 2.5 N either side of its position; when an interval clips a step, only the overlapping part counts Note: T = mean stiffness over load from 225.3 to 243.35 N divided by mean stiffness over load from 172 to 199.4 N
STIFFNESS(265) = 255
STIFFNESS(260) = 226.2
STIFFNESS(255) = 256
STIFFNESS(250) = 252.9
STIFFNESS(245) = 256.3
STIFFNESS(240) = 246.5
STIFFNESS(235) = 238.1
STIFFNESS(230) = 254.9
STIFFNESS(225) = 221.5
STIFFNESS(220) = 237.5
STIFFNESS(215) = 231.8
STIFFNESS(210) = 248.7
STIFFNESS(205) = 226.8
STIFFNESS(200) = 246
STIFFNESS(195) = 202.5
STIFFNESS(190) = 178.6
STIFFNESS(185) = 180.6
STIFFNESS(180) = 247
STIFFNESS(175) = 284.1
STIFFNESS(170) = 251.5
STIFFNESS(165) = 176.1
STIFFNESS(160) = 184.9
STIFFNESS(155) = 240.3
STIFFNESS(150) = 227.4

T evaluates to 1.10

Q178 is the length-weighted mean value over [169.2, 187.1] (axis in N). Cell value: 241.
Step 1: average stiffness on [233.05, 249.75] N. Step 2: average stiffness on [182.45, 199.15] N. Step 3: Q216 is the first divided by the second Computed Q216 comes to 1.3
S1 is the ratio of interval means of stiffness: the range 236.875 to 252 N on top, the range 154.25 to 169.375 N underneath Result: 1.24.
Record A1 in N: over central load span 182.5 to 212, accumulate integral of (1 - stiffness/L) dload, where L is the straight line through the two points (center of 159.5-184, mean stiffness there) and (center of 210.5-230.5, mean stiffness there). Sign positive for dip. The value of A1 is 2.48 N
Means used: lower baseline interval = 229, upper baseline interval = 236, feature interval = 213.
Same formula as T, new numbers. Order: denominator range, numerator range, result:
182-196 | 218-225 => 1.23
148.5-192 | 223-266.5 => 1.12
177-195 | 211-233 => 1.16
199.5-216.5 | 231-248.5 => 1.04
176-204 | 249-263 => 1.13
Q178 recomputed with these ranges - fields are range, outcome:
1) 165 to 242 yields 231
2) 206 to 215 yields 240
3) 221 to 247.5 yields 243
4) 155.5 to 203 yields 218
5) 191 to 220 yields 229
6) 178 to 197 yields 201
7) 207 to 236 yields 239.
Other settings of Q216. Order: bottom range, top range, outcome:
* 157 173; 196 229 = 1.13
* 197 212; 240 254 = 1.06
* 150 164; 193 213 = 1.10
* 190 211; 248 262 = 1.10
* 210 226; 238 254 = 1.08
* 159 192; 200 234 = 1.10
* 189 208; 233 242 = 1.12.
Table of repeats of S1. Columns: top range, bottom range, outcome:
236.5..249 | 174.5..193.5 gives 1.16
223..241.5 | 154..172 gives 1.15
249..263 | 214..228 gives 1.06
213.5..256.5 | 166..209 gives 1.08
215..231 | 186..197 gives 1.25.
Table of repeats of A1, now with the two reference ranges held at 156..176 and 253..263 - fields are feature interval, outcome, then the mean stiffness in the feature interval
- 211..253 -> -1.33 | 243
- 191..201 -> 0.59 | 214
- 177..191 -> 1.07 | 208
